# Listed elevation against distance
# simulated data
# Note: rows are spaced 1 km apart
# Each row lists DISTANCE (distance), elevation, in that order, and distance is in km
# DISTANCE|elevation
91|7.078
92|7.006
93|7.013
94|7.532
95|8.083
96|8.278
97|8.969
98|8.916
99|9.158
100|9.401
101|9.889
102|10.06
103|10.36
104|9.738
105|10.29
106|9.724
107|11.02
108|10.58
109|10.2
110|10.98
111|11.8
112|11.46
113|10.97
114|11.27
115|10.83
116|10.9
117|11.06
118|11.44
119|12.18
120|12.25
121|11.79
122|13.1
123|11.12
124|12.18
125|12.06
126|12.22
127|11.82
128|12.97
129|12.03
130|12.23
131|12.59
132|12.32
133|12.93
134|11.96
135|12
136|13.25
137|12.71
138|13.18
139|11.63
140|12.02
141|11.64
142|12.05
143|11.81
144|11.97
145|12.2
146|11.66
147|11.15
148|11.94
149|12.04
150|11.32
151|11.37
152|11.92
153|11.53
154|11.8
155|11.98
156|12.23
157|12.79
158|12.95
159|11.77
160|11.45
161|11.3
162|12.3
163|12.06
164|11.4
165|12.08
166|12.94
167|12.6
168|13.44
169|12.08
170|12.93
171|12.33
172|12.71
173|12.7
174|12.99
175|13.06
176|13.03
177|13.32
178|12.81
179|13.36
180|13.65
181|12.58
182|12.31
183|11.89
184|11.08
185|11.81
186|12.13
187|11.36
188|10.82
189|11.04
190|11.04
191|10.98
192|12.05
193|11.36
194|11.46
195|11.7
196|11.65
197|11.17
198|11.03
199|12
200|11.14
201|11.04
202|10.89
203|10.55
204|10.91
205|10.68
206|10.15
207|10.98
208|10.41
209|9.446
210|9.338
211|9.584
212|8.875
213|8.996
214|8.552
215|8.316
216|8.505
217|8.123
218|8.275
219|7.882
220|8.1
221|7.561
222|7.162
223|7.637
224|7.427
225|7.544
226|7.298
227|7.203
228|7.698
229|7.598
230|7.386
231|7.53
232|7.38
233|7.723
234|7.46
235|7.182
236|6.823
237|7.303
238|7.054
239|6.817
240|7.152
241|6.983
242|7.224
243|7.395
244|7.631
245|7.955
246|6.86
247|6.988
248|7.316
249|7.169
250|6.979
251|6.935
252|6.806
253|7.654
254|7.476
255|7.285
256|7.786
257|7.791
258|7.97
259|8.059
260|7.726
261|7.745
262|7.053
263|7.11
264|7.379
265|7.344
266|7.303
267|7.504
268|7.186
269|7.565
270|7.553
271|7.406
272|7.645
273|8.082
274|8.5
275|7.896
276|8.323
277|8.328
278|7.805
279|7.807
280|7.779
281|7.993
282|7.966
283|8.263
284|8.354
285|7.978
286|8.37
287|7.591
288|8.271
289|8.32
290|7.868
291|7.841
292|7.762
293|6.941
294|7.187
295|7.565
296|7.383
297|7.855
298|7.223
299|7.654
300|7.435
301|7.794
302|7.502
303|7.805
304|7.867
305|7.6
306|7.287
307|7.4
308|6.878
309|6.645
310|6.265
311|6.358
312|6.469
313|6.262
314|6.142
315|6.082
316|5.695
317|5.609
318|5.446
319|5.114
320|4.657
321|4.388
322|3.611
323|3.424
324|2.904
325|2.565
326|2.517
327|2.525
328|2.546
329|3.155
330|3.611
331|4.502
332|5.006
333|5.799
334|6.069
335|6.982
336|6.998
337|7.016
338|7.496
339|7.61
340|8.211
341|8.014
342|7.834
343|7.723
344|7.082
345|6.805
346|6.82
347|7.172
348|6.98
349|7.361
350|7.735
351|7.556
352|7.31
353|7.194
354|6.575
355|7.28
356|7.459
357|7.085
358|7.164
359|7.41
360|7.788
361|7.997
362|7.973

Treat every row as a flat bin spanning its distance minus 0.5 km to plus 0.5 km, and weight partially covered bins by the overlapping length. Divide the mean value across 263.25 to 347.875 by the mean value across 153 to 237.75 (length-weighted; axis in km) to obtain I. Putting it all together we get 0.6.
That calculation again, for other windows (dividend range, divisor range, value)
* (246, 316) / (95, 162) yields 0.65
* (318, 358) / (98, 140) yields 0.52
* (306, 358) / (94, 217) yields 0.53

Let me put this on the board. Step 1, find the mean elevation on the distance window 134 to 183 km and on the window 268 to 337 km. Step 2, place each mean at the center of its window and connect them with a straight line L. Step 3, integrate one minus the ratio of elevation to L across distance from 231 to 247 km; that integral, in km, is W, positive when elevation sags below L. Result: 3.24 km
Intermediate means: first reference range 12.3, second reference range 6.6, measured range 7.26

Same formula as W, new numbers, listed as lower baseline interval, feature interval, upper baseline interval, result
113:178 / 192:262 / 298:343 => 6.1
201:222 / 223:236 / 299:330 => 1.8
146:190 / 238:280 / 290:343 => 4.7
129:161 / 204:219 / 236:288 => 0.3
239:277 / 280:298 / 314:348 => -3.2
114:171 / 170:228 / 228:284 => -4.0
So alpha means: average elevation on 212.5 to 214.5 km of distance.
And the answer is 8.77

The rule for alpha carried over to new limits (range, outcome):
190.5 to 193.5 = 11.5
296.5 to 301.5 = 7.59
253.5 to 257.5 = 7.58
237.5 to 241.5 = 7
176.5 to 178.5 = 13.1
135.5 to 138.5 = 13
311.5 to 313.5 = 6.37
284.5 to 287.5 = 7.98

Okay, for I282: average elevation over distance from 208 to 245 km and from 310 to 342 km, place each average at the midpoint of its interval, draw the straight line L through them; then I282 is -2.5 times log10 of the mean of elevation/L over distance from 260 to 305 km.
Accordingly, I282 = -0.21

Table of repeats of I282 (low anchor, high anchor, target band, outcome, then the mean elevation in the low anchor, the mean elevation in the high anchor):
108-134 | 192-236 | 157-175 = -0.18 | 11.8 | 9.14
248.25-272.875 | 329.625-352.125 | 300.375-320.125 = 0.08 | 7.44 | 6.87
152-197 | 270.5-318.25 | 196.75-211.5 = 0.04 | 12.1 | 7.44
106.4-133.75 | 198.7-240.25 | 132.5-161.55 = -0.11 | 11.7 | 8.56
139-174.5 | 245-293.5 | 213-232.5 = 0.22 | 12.1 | 7.66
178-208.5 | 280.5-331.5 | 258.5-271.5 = 0.10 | 11.5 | 6.32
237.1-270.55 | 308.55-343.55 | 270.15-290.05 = -0.20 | 7.36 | 5.46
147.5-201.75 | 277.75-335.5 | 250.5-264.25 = 0.13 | 12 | 6.37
